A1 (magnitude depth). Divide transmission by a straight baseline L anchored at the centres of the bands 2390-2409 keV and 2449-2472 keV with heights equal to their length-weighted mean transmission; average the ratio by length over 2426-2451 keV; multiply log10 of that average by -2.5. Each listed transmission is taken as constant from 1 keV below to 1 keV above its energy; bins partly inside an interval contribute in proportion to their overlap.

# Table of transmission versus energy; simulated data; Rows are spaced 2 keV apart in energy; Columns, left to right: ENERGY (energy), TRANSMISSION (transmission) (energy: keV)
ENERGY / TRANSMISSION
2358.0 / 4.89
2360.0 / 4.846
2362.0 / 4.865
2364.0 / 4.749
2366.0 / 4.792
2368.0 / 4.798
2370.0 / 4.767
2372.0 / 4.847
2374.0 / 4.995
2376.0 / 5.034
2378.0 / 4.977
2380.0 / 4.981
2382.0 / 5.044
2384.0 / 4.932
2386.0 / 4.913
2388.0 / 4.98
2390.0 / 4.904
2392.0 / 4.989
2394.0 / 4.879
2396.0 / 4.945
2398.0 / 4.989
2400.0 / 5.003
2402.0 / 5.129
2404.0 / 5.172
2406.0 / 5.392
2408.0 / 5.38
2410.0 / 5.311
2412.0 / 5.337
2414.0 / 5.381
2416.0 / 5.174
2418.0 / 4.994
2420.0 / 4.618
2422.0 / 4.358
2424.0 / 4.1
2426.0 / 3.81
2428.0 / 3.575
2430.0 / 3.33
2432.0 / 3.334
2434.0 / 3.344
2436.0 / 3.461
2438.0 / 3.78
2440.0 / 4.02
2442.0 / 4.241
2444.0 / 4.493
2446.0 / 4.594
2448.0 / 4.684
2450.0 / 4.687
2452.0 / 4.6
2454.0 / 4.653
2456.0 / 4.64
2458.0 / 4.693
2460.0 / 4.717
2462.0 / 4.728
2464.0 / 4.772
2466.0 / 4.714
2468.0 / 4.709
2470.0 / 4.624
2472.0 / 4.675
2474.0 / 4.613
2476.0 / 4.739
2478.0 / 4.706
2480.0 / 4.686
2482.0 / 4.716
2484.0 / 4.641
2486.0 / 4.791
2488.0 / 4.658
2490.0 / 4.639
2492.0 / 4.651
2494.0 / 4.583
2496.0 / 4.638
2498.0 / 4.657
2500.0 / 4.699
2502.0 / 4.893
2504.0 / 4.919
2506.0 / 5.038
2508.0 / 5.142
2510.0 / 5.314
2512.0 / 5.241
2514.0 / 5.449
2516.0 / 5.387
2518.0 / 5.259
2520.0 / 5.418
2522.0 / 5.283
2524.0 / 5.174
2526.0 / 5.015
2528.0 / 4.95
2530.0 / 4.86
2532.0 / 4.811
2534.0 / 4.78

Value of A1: 0.22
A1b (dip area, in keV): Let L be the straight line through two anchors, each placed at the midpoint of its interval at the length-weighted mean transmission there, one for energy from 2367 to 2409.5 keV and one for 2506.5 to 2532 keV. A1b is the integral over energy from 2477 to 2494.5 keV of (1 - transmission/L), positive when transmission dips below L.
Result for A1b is 1.6 keV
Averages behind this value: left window 5.01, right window 5.19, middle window 4.68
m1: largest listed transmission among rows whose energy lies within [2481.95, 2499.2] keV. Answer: 4.791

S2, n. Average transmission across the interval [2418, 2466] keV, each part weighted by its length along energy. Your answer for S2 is 4.25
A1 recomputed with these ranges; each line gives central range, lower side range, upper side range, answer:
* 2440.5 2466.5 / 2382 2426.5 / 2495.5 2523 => 0.09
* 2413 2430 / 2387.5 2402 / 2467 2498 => 0.10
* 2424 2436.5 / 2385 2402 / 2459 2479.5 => 0.34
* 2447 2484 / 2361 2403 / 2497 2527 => 0.08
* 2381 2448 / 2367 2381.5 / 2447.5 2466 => 0.05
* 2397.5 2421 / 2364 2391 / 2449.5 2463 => -0.07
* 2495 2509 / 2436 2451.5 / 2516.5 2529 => 0.02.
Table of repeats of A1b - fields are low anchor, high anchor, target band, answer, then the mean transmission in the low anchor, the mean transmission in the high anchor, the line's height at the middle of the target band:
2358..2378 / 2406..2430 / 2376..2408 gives -1.63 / 4.86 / 4.7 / 4.78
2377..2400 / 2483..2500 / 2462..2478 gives 0.09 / 4.96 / 4.66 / 4.72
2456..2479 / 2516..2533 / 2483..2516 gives 0.30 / 4.7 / 5.11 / 4.93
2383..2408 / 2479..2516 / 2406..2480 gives 6.76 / 5.03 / 4.87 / 4.96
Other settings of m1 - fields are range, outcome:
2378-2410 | 5.392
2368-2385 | 5.044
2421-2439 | 4.358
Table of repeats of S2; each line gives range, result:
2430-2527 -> 4.68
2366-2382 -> 4.91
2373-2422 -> 5.05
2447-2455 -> 4.66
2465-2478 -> 4.68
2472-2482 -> 4.69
